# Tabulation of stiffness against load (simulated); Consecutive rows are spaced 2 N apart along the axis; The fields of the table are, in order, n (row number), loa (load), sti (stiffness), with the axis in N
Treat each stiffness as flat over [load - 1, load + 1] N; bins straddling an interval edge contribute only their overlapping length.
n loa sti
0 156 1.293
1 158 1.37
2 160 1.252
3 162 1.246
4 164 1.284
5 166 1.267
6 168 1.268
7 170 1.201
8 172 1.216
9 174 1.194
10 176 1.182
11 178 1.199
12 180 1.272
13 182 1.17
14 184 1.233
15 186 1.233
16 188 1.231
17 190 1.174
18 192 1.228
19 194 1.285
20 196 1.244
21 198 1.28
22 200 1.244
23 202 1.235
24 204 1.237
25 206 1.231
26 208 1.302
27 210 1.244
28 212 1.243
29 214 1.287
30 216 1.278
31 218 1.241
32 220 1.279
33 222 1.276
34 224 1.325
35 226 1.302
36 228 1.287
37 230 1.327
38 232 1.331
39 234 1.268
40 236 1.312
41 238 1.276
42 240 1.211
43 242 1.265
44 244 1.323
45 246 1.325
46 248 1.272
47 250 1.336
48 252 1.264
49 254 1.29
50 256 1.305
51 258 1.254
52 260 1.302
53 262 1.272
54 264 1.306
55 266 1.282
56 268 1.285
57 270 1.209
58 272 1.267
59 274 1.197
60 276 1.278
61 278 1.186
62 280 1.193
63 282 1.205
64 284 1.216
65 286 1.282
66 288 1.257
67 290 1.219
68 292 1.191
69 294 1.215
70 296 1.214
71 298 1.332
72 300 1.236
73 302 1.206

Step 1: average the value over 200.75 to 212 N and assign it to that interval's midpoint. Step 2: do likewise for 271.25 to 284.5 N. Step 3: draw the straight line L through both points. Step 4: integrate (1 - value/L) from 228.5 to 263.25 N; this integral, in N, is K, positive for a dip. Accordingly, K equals -1.6 N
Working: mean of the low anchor 1.25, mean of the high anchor 1.22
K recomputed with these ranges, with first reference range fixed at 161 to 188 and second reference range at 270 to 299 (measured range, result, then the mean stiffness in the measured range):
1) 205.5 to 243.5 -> -1.54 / 1.28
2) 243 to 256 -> -0.76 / 1.3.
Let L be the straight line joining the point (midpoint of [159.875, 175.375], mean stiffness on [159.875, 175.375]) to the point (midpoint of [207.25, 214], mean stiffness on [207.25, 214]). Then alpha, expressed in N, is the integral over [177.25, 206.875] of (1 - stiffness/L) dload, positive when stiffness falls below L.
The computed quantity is 0.48 N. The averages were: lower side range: 1.24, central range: 1.23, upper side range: 1.27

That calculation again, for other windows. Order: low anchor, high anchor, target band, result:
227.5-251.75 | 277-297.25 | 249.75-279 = -0.28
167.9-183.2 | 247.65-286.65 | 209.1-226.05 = -0.56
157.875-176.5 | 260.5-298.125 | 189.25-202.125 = 0.00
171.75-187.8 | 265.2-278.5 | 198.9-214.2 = -0.36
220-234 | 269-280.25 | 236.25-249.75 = -0.08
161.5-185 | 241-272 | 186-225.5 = -0.19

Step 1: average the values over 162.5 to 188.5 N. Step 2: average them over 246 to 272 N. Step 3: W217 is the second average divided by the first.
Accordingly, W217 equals 1.0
